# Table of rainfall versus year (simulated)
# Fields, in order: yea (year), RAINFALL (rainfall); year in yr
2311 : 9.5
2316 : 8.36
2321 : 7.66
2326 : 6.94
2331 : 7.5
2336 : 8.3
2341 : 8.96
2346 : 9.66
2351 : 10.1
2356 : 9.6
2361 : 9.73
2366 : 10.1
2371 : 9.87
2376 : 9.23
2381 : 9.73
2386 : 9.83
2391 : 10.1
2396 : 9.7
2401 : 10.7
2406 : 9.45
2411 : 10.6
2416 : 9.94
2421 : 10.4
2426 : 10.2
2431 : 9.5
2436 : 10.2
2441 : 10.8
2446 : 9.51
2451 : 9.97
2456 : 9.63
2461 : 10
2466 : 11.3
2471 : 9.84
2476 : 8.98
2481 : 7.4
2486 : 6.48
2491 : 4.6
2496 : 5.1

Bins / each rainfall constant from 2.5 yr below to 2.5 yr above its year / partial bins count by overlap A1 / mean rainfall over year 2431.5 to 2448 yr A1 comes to 10.1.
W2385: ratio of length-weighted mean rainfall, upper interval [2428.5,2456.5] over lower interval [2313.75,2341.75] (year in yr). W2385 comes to 1.3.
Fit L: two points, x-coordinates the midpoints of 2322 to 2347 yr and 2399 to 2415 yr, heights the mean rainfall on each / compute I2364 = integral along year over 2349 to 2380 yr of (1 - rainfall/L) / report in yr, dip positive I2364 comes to -2.7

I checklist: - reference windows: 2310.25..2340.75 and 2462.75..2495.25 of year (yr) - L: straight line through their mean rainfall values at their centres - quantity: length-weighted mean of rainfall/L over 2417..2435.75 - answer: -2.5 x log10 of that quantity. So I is -0.25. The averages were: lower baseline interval 8.03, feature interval 10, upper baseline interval 7.98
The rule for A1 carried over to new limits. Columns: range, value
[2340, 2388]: 9.7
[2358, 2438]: 9.95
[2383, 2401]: 9.99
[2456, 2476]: 10.1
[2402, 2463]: 10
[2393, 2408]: 9.97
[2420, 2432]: 10.1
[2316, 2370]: 8.86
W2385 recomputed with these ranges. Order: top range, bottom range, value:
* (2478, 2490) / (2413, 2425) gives 0.66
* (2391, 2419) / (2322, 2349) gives 1.22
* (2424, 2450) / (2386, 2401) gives 1.00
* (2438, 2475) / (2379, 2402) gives 1.01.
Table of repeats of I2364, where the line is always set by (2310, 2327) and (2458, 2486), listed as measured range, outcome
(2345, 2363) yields -3.07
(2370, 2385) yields -1.88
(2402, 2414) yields -1.84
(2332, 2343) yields -0.30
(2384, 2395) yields -1.67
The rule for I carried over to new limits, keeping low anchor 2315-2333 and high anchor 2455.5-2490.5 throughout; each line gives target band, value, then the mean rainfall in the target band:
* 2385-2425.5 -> -0.222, 10.1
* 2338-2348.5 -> -0.198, 9.26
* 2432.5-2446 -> -0.200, 10.2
